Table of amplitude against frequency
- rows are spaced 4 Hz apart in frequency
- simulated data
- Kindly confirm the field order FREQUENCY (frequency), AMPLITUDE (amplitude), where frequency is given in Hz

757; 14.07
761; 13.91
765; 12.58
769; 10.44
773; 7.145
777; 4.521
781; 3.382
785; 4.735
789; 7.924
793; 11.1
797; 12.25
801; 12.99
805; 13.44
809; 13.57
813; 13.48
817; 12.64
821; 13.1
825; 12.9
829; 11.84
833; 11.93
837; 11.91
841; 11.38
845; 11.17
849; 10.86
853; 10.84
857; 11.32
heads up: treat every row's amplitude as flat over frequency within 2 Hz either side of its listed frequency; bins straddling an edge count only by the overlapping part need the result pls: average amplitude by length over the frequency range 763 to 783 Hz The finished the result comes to 7.61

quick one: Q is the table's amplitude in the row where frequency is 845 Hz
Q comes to 11.17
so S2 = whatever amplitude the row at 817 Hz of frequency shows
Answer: 12.64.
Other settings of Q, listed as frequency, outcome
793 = 11.1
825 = 12.9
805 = 13.44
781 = 3.382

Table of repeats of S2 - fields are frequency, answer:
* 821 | 13.1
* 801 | 12.99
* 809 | 13.57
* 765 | 12.58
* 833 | 11.93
